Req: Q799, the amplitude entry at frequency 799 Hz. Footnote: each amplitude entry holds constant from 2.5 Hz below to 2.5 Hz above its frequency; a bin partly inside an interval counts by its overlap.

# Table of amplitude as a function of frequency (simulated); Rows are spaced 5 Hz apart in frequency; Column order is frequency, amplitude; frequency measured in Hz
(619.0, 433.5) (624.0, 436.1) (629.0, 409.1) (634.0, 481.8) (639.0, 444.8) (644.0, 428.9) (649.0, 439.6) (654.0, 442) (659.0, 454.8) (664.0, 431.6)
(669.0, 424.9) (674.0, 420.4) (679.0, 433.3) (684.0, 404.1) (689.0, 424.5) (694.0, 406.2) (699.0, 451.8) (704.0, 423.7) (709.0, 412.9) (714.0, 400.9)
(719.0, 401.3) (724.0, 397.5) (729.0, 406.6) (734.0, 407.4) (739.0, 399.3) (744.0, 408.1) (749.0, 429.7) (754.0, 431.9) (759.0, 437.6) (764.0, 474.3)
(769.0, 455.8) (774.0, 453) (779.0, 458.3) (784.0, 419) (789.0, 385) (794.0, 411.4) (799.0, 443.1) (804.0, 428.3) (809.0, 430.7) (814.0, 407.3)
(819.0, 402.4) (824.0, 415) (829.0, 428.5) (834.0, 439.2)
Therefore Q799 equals 443.1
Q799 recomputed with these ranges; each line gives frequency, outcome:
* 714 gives 400.9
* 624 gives 436.1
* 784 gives 419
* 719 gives 401.3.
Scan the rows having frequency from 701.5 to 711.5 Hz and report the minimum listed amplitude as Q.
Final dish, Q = 412.9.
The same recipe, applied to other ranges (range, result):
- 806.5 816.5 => 407.3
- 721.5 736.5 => 397.5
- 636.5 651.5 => 428.9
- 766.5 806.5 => 385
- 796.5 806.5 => 428.3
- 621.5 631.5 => 409.1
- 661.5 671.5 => 424.9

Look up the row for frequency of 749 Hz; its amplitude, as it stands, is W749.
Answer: 429.7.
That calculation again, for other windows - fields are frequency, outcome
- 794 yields 411.4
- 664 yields 431.6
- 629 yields 409.1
